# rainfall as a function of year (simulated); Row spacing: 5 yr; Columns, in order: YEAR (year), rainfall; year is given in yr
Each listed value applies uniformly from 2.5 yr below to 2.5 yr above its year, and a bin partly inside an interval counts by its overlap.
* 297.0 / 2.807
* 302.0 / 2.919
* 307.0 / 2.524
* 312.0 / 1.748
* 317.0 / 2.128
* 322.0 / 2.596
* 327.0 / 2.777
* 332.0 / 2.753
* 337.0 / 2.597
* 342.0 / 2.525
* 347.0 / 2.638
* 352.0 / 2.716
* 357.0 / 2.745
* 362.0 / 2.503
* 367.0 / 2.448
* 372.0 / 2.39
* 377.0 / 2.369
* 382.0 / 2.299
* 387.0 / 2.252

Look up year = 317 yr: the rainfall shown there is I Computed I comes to 2.128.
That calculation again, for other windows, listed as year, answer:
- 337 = 2.597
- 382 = 2.299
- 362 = 2.503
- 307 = 2.524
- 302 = 2.919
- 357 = 2.745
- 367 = 2.448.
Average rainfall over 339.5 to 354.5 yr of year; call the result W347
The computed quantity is 2.63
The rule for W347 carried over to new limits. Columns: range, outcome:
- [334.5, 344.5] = 2.56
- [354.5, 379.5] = 2.49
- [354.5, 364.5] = 2.62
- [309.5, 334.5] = 2.4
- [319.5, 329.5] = 2.69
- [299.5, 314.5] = 2.4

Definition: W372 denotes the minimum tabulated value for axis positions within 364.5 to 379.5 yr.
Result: 2.369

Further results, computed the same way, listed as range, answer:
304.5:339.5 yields 1.748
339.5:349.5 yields 2.525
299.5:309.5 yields 2.524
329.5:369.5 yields 2.448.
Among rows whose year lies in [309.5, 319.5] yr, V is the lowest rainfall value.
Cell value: 1.748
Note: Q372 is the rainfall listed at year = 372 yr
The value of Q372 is 2.39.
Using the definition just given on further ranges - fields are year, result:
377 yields 2.369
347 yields 2.638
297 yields 2.807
